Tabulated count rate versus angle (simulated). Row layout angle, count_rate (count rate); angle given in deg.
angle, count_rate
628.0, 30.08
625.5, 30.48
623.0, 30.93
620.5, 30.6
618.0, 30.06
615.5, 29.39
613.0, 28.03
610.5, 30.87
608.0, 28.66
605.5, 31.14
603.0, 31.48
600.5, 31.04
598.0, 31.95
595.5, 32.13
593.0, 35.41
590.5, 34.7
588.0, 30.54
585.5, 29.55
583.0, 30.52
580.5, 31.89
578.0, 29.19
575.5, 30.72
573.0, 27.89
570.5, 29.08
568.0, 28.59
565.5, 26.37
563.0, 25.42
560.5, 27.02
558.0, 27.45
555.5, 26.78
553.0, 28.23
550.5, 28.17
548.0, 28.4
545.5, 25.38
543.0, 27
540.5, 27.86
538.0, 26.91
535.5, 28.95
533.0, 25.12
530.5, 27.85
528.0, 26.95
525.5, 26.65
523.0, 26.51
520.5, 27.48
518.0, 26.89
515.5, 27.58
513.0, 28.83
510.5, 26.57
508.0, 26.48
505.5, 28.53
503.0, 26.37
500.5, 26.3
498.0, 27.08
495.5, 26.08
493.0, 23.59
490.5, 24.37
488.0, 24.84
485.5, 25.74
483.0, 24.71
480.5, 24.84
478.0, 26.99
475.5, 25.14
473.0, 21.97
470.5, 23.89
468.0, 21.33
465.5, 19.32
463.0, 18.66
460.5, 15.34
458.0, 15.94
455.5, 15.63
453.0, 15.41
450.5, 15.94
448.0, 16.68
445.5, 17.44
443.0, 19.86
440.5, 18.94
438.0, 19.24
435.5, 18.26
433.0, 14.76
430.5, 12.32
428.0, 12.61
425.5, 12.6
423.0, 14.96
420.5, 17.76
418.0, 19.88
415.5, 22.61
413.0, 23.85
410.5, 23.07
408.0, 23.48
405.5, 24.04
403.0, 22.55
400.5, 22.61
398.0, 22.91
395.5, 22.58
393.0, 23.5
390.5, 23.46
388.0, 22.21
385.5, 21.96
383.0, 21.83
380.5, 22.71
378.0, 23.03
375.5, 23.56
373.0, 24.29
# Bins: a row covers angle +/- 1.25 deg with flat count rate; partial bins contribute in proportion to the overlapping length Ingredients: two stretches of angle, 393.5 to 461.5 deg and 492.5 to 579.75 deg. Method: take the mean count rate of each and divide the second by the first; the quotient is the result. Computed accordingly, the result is 1.5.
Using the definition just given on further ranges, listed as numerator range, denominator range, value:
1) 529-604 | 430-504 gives 1.38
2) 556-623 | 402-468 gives 1.65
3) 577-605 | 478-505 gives 1.24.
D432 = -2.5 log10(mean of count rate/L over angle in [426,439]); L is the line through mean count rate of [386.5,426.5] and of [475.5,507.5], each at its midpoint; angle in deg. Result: 0.44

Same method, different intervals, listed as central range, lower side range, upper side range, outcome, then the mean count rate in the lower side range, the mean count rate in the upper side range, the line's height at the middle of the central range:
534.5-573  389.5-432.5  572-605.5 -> 0.064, 20.2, 31.3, 29.1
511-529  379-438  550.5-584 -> -0.053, 20.3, 28.4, 26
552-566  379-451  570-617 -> 0.069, 19.9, 30.8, 28.7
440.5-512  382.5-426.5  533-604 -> 0.123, 21.5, 29.2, 24.8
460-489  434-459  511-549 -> -0.110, 17.3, 27.2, 20.6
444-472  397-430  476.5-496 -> 0.285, 20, 25.1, 23.1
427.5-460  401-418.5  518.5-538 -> 0.414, 22.9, 27.1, 24.1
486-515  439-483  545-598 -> -0.137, 19.7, 29.3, 23.2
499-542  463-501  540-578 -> -0.051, 24.2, 27.7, 25.9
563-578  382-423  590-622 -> 0.046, 22.2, 31.1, 29.5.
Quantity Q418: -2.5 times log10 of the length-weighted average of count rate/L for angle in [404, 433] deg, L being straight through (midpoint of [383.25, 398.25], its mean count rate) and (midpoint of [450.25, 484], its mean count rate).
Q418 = 0.17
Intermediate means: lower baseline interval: 22.7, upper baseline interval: 20.5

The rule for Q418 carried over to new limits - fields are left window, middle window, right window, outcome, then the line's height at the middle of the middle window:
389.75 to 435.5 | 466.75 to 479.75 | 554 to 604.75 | -0.016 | 23.5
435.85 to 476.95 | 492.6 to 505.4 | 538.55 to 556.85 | -0.153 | 22.8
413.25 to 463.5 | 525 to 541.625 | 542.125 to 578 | -0.079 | 25.3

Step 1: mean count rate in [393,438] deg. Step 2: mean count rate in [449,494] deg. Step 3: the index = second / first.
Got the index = 1.1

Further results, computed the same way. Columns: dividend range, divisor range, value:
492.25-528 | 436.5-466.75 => 1.54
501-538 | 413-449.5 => 1.58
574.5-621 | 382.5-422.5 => 1.39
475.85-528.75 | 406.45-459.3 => 1.49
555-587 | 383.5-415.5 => 1.24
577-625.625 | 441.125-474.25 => 1.69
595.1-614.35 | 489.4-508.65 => 1.17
